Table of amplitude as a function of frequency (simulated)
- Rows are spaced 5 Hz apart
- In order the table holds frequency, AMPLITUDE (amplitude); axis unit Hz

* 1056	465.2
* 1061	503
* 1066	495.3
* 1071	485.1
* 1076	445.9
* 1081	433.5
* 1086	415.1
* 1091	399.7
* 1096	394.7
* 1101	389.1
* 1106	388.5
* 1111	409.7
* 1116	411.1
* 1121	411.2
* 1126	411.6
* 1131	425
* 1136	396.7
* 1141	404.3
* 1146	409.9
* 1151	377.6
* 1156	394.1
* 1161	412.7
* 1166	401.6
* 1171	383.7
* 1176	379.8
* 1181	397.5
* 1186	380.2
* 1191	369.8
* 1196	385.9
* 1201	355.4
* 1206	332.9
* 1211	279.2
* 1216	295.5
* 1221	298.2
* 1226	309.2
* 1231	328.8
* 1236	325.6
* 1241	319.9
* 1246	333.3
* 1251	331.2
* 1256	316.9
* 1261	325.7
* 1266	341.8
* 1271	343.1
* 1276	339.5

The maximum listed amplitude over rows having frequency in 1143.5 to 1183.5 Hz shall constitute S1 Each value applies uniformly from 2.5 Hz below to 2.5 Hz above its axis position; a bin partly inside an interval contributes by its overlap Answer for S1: 412.7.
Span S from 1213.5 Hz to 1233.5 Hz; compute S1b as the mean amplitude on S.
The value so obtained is 308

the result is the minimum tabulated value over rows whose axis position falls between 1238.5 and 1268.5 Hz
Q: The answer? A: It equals 316.9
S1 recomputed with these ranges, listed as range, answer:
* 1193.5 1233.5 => 385.9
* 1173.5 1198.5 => 397.5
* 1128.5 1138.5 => 425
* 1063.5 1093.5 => 495.3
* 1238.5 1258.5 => 333.3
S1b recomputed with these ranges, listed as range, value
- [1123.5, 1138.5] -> 411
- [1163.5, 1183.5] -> 391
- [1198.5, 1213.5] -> 322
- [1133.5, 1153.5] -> 397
